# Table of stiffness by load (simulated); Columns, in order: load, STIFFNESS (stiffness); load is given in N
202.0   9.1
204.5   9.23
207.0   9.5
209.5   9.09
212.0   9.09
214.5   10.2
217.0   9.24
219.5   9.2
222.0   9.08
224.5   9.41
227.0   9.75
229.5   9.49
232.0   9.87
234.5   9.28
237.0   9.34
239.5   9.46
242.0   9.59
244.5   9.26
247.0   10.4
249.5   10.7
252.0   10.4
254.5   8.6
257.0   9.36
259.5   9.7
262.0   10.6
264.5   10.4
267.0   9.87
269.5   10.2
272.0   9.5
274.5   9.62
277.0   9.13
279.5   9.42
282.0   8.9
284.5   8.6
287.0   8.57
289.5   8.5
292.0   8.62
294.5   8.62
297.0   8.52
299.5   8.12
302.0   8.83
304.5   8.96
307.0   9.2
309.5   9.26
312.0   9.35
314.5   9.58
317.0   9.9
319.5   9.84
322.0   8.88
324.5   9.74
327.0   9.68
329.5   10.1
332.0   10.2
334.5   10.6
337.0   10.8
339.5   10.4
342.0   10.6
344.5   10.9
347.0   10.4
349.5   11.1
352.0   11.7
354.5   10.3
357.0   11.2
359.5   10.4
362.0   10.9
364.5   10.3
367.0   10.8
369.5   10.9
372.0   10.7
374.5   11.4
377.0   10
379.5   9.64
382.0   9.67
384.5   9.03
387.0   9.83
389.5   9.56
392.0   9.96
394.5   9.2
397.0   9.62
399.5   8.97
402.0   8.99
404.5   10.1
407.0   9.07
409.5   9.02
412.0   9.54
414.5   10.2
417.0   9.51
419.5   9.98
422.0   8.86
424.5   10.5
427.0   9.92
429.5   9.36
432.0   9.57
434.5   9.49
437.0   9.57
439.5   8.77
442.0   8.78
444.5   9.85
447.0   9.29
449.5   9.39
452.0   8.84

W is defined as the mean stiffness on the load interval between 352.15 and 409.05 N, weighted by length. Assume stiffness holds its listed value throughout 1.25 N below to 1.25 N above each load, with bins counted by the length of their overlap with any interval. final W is 10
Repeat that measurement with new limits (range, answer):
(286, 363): 9.8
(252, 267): 9.8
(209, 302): 9.39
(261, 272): 10.2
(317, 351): 10.2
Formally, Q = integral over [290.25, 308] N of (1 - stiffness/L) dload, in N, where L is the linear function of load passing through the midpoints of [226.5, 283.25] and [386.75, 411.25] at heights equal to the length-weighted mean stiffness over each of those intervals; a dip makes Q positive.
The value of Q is 1.7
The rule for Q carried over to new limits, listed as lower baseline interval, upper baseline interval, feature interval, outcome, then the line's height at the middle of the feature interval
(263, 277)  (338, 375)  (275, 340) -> 6.1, 10.3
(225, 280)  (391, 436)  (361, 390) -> -2.0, 9.59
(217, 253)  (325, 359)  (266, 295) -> 2.6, 10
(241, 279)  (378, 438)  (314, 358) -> -3.0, 9.68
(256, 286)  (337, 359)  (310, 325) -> 1.2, 10.3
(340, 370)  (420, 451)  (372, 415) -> 2.1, 10.1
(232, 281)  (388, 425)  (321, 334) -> -0.2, 9.63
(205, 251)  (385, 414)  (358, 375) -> -2.3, 9.47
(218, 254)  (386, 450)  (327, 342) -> -1.3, 9.56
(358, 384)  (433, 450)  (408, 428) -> 0.0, 9.68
